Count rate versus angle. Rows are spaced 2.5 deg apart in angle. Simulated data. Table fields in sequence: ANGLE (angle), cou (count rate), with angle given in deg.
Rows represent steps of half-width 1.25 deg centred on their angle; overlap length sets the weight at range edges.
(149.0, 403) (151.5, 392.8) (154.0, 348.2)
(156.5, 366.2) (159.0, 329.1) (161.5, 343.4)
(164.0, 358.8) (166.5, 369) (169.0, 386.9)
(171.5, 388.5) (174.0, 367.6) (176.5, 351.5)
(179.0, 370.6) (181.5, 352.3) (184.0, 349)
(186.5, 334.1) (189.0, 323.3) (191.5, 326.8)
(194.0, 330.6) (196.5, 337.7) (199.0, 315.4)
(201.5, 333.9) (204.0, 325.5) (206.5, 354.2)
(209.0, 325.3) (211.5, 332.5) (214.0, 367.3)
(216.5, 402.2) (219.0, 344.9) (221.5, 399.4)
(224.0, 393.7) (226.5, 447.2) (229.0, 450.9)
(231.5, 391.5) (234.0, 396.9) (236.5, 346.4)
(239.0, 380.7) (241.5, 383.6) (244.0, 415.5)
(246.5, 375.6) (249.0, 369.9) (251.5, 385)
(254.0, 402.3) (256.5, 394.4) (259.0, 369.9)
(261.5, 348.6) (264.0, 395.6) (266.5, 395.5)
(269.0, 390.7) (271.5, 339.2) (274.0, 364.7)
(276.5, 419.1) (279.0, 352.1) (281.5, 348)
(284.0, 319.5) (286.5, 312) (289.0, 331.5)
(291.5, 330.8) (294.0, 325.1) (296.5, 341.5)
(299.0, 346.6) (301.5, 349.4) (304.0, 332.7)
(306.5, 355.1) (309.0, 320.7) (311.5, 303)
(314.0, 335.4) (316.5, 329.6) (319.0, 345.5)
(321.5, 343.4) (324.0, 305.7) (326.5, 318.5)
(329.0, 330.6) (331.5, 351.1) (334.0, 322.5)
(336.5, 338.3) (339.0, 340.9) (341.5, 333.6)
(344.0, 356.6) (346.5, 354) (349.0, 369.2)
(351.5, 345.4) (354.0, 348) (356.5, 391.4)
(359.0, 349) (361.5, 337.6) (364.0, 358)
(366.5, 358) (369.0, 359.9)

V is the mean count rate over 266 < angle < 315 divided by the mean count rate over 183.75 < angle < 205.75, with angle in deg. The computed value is 1.04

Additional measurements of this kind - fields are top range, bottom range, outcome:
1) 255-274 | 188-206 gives 1.14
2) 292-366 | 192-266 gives 0.91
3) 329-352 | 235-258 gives 0.90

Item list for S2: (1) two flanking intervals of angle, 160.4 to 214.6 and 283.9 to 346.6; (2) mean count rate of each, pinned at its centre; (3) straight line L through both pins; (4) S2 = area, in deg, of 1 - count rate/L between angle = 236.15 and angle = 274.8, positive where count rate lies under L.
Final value -4.5 deg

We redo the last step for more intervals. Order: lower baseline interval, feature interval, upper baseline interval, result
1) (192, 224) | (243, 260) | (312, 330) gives -2.3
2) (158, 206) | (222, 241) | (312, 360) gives -3.0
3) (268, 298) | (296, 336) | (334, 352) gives 1.6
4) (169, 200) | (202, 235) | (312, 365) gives -3.0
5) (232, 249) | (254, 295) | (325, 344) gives 0.6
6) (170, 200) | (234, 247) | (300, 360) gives -1.4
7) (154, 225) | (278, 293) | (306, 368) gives 0.6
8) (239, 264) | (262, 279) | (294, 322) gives -0.6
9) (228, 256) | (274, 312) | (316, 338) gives 1.6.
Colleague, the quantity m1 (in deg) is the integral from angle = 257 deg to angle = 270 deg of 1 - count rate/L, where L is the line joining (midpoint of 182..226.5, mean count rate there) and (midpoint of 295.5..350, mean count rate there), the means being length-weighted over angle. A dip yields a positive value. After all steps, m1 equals -1.4 deg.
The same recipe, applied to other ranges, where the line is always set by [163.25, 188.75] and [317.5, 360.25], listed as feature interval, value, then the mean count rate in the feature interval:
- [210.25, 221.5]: -0.3 deg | 366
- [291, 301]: 0.3 deg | 337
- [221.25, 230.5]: -1.8 deg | 424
